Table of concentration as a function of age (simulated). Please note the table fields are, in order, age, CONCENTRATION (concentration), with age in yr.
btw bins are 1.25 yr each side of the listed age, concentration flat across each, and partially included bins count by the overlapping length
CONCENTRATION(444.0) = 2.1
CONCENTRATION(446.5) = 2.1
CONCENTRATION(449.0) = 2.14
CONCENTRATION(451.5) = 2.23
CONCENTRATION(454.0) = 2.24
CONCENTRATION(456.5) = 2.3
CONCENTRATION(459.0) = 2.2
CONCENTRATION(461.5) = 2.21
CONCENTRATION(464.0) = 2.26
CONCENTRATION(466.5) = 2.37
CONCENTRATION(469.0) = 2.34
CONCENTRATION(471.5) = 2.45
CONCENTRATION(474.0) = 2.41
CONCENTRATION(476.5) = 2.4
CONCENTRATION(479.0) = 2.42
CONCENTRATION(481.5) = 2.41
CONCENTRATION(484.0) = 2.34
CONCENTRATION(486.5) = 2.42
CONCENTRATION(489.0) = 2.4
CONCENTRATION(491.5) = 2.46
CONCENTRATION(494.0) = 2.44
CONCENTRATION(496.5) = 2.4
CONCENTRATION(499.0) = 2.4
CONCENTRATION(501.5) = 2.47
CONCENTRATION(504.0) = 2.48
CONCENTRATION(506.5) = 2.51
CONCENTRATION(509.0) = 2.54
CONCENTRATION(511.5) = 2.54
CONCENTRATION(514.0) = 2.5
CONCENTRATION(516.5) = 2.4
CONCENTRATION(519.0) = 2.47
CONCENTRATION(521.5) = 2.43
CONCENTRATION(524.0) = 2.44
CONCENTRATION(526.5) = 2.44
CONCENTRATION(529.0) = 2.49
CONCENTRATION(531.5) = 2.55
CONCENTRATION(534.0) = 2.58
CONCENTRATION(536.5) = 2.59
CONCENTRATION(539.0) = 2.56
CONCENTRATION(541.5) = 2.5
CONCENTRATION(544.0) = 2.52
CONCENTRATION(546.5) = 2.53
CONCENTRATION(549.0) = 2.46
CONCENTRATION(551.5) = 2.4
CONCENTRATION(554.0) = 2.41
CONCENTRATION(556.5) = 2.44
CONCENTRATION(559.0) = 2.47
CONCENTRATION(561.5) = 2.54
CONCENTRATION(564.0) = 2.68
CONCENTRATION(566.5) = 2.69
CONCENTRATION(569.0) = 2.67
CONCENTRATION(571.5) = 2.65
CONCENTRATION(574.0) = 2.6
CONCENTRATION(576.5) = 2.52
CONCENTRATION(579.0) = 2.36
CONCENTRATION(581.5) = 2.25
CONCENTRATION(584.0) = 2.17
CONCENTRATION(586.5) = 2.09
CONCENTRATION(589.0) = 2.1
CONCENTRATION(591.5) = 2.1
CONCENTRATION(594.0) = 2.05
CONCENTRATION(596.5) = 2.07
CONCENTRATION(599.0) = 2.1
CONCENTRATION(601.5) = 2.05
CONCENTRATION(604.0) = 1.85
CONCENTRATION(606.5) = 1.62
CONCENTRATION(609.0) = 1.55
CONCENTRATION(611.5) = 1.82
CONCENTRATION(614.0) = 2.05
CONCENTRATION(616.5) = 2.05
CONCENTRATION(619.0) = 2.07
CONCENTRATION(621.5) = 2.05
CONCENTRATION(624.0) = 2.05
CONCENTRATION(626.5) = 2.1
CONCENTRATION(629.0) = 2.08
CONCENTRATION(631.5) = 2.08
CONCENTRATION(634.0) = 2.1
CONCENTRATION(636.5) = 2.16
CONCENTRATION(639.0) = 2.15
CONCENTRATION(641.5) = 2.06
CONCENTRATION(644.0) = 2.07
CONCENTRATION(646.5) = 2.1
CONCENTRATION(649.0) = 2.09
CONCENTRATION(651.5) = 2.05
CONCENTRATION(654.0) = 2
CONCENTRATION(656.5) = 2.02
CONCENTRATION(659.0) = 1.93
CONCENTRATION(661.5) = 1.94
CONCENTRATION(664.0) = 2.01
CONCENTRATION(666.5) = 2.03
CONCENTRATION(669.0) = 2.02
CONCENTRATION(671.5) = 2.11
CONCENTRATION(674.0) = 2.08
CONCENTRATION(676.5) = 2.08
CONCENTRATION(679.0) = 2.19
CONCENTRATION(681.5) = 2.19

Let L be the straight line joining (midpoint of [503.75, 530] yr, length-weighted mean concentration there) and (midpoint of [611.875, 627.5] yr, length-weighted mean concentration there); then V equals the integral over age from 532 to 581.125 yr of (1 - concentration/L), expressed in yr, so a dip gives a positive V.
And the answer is -4.7 yr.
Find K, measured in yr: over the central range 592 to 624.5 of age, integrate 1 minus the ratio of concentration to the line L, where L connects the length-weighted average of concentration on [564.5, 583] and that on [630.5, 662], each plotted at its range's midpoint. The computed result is 5.0 yr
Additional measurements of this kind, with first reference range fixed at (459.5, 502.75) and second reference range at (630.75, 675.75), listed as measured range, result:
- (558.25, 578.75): -3.5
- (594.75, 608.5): 1.5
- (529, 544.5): -1.8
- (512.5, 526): -0.8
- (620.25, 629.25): 0.2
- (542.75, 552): -0.9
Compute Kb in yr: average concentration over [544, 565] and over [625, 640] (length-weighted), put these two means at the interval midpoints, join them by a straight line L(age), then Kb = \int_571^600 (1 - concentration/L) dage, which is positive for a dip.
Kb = 1.2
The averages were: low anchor 2.49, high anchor 2.11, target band 2.25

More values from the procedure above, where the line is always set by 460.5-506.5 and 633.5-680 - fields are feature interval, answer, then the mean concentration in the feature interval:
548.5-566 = -1.9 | 2.5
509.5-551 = -3.5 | 2.5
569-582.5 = -1.7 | 2.5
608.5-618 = 1.1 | 1.9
